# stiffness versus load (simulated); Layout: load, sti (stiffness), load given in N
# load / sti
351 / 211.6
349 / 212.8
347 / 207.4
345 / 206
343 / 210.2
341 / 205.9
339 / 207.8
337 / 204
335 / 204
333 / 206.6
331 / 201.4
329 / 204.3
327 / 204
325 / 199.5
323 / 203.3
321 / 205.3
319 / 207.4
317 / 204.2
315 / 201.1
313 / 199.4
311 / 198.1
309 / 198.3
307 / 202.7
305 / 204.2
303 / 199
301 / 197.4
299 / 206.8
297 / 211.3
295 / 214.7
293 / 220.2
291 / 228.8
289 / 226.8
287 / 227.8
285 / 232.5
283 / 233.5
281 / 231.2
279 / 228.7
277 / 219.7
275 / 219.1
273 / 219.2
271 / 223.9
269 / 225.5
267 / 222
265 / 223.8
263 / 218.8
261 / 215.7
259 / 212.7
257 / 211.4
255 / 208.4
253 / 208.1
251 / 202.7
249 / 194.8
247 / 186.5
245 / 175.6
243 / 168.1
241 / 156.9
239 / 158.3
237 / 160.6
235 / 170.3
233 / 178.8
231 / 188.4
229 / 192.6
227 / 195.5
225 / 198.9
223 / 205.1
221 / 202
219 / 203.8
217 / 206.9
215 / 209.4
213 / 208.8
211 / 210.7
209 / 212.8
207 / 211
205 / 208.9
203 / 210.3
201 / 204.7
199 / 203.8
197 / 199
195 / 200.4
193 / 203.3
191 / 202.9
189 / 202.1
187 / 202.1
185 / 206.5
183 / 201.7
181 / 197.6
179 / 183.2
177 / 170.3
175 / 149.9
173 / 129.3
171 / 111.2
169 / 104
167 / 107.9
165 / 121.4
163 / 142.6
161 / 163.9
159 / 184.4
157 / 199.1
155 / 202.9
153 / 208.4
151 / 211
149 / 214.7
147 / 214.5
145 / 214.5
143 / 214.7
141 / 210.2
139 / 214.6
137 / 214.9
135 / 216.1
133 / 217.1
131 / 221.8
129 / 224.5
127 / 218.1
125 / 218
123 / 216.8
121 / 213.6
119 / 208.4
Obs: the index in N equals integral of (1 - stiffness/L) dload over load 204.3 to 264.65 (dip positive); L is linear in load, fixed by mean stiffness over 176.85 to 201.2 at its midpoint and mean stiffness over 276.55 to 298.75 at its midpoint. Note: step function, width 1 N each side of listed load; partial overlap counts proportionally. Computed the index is 4.1 N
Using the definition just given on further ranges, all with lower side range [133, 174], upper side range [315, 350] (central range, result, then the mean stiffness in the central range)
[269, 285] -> -2.24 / 226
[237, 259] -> 0.78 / 187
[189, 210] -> -2.05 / 206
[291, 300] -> -0.66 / 215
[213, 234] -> -0.90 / 199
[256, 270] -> -1.62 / 219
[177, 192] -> -1.00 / 198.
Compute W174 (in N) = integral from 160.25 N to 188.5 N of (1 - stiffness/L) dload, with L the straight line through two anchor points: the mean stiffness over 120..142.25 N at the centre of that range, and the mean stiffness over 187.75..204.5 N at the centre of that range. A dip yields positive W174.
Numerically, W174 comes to 6.8 N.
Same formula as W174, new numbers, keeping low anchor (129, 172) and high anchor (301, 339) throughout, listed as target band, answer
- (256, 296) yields -4.9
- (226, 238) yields 0.8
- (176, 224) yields -2.8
